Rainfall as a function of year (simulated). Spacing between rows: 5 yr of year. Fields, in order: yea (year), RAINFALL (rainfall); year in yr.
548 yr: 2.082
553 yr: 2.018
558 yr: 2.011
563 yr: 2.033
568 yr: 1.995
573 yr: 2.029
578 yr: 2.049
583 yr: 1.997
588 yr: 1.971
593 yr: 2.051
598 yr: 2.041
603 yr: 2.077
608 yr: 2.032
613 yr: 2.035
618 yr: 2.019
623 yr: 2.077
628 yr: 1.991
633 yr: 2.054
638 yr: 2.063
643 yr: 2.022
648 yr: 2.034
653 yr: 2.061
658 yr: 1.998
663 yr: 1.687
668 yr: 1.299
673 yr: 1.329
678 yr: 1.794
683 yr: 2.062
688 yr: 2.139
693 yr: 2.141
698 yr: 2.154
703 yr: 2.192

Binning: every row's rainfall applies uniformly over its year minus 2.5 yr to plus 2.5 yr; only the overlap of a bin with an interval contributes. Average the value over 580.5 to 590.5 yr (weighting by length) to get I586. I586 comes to 1.98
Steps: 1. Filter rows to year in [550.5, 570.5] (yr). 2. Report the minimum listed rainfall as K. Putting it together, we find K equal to 1.995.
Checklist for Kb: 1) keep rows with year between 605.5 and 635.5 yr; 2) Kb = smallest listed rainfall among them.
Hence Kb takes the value 1.991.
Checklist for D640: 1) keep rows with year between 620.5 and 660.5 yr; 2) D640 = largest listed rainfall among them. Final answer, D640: 2.077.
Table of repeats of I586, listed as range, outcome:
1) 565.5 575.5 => 2.01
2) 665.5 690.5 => 1.72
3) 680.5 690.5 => 2.1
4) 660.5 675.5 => 1.44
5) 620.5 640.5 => 2.05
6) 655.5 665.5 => 1.84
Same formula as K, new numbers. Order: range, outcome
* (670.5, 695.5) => 1.329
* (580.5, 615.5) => 1.971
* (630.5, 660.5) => 1.998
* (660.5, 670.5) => 1.299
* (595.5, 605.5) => 2.041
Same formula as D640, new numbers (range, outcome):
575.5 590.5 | 2.049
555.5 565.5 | 2.033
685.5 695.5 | 2.141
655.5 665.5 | 1.998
